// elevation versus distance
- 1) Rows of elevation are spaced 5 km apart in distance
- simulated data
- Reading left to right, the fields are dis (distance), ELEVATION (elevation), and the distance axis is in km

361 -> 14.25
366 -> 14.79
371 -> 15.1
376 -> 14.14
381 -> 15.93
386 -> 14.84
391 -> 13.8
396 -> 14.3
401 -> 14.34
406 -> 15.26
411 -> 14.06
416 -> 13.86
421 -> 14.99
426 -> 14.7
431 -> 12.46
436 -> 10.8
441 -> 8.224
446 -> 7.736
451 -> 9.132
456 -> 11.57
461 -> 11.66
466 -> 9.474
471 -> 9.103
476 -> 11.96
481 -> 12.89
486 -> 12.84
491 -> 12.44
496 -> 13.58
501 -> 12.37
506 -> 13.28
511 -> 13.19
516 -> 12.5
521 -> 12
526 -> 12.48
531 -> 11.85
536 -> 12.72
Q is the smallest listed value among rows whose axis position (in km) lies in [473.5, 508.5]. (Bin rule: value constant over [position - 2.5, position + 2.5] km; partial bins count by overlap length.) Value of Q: 11.96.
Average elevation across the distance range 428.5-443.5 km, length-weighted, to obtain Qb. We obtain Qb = 10.5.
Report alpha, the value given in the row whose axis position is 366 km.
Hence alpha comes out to 14.79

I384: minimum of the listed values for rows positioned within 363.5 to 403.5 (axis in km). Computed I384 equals 13.8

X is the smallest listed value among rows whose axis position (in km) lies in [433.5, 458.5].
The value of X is 7.736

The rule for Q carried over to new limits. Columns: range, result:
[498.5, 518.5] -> 12.37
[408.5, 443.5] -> 8.224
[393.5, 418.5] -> 13.86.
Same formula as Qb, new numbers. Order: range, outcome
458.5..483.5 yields 11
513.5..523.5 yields 12.2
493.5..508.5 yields 13.1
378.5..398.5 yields 14.7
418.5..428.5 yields 14.8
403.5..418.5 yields 14.4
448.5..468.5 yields 10.5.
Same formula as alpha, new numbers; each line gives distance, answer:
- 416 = 13.86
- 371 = 15.1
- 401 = 14.34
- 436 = 10.8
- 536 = 12.72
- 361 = 14.25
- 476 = 11.96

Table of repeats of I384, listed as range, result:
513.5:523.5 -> 12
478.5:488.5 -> 12.84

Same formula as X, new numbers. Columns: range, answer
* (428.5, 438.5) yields 10.8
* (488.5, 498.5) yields 12.44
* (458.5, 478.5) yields 9.103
